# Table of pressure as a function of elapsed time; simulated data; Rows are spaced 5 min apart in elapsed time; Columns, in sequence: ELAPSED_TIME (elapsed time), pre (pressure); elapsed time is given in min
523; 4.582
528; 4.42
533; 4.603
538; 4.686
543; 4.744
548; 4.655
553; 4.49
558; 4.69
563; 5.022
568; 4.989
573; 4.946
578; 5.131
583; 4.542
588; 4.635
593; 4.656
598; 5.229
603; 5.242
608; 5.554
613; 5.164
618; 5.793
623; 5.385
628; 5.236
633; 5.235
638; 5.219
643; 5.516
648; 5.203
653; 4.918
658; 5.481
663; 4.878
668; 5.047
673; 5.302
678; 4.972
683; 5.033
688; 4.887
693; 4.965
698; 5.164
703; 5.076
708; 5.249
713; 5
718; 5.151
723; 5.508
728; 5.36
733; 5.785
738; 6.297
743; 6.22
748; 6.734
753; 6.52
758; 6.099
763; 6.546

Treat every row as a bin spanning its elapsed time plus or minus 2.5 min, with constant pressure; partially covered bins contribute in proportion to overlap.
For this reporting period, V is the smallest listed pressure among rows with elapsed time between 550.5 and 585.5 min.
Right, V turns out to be 4.49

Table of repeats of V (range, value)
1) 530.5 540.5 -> 4.603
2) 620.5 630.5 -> 5.236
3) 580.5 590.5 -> 4.542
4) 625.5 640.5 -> 5.219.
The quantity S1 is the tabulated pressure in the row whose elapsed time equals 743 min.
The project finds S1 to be 6.22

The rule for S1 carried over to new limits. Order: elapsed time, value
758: 6.099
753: 6.52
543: 4.744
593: 4.656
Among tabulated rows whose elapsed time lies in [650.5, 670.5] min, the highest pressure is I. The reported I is 5.481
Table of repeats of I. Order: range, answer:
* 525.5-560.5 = 4.744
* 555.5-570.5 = 5.022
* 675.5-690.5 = 5.033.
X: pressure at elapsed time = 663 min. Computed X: 4.878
